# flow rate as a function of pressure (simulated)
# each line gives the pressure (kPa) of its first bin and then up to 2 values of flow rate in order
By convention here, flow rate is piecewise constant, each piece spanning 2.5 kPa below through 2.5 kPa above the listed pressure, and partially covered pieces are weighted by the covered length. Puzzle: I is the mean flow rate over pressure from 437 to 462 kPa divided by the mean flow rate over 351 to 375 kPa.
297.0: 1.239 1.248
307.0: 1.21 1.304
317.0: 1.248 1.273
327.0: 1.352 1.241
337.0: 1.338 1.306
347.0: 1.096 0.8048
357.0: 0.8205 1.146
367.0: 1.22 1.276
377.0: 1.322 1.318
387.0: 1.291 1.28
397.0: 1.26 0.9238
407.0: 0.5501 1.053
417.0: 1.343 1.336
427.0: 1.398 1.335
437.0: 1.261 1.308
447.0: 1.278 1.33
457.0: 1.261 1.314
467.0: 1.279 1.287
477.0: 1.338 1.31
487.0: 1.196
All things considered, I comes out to 1.20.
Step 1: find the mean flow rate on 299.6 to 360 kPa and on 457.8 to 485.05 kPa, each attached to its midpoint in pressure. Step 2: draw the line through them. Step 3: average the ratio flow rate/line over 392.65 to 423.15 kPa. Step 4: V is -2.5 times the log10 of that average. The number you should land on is 0.16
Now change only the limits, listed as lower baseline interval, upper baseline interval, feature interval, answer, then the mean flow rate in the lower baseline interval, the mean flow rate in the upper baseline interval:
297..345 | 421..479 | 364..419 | 0.114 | 1.28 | 1.31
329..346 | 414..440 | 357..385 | 0.069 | 1.28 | 1.33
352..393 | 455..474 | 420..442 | -0.069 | 1.18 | 1.29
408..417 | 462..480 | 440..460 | -0.072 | 1.05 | 1.3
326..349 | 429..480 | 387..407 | 0.170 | 1.26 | 1.3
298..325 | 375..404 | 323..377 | 0.069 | 1.26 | 1.24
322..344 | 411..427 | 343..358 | 0.335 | 1.31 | 1.29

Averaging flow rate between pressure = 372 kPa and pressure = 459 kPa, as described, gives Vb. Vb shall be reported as 1.23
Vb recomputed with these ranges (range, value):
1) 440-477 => 1.3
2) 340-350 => 1.18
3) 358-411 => 1.15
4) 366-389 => 1.29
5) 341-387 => 1.15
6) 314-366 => 1.17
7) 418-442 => 1.33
